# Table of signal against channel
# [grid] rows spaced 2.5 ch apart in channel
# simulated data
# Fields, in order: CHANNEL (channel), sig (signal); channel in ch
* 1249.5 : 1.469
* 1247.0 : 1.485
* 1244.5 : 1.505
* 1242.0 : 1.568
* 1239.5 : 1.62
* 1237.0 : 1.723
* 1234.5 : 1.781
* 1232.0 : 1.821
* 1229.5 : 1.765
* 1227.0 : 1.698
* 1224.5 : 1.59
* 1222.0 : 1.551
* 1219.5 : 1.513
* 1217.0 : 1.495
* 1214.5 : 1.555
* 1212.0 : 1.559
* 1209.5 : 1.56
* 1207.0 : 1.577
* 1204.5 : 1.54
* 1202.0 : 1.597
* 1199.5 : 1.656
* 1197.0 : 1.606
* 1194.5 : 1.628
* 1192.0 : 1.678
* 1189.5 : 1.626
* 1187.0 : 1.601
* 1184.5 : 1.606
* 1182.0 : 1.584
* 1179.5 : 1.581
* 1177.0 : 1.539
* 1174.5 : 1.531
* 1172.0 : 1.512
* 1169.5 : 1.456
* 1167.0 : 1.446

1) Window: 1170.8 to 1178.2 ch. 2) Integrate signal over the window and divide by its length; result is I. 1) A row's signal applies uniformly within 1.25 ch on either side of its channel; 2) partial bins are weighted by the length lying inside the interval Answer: 1.53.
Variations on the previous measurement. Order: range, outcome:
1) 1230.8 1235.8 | 1.8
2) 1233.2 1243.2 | 1.67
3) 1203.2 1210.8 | 1.56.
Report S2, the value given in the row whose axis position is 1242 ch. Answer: 1.568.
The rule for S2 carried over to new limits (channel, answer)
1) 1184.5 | 1.606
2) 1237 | 1.723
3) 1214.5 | 1.555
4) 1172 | 1.512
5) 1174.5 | 1.531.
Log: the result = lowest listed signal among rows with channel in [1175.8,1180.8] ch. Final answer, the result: 1.539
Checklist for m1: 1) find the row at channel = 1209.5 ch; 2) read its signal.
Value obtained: 1.56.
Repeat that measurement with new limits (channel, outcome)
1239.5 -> 1.62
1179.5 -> 1.581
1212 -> 1.559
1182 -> 1.584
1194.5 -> 1.628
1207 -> 1.577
